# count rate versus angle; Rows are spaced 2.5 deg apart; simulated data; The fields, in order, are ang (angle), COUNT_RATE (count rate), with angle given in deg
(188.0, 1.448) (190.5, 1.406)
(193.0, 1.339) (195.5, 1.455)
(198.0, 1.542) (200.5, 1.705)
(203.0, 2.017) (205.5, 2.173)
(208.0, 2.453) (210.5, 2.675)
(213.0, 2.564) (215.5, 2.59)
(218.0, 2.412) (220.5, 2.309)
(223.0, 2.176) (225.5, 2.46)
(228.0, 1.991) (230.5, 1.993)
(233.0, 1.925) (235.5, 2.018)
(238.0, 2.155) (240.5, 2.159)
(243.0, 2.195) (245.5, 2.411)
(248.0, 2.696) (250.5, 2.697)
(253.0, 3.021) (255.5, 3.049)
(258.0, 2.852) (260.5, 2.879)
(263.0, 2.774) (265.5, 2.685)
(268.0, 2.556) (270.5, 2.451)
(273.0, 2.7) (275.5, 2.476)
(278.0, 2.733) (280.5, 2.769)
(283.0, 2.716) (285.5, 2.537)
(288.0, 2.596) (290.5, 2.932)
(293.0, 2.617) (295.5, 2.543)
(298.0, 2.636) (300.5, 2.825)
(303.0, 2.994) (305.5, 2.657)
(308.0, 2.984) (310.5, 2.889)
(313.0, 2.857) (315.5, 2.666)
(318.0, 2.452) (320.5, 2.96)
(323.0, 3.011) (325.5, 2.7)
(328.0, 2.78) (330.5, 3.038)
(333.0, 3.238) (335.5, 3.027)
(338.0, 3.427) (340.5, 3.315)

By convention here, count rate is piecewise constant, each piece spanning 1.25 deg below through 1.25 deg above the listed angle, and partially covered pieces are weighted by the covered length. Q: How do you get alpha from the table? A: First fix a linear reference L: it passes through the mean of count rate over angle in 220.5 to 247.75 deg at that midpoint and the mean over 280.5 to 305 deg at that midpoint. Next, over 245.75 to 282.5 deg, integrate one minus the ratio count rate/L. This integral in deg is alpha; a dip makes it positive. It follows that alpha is -4.3 deg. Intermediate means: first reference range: 2.18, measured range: 2.73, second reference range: 2.71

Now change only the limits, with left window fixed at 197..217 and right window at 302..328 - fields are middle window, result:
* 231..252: 1.2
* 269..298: 0.0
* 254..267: -1.7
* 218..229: 0.3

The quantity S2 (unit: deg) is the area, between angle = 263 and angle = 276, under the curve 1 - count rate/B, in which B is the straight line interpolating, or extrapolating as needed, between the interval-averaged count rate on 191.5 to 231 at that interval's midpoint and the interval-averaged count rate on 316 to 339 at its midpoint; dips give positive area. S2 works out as -0.4 deg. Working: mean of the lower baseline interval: 2.11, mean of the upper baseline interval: 2.94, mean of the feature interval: 2.6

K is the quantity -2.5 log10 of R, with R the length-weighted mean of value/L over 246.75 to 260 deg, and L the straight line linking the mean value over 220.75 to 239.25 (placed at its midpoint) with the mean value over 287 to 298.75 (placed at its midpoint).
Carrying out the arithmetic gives -0.23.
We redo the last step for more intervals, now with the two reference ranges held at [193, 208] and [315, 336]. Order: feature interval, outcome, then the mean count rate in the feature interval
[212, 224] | -0.23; 2.41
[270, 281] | -0.08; 2.63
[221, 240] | -0.03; 2.11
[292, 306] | -0.03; 2.72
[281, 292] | -0.07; 2.7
